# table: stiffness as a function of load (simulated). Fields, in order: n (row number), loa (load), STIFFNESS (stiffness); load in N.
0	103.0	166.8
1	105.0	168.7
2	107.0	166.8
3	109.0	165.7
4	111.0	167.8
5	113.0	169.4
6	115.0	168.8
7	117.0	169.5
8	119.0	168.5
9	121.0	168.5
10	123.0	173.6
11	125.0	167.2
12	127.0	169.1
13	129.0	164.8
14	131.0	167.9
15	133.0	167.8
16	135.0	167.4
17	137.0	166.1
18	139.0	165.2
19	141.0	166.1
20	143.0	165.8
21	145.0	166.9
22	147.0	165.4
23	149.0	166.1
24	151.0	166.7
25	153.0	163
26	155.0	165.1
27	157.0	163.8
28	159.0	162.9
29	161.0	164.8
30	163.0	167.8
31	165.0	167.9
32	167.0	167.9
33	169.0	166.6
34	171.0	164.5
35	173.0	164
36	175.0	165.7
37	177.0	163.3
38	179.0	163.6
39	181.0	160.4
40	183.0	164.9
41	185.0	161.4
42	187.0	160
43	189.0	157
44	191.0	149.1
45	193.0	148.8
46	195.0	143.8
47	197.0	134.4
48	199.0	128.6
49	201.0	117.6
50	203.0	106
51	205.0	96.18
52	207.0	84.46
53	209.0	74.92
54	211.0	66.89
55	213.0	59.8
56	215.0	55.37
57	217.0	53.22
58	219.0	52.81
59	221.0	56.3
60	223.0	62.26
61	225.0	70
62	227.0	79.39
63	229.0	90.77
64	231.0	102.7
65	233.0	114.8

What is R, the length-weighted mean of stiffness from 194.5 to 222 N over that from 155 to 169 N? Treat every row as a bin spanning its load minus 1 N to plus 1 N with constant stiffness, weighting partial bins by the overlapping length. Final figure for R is 0.5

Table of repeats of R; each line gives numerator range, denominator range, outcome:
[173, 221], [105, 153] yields 0.72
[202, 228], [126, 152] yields 0.42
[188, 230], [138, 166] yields 0.57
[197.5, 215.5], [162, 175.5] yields 0.54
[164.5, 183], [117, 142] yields 0.98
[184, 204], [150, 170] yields 0.85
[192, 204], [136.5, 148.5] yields 0.78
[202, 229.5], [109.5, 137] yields 0.43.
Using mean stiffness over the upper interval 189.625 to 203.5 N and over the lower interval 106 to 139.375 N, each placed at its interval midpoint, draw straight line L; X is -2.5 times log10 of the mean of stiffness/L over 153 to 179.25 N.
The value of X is -0.12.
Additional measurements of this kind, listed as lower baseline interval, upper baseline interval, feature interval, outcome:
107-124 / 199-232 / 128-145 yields -0.12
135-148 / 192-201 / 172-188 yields -0.12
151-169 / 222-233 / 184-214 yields 0.01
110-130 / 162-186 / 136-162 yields 0.01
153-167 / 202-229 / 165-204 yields -0.23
